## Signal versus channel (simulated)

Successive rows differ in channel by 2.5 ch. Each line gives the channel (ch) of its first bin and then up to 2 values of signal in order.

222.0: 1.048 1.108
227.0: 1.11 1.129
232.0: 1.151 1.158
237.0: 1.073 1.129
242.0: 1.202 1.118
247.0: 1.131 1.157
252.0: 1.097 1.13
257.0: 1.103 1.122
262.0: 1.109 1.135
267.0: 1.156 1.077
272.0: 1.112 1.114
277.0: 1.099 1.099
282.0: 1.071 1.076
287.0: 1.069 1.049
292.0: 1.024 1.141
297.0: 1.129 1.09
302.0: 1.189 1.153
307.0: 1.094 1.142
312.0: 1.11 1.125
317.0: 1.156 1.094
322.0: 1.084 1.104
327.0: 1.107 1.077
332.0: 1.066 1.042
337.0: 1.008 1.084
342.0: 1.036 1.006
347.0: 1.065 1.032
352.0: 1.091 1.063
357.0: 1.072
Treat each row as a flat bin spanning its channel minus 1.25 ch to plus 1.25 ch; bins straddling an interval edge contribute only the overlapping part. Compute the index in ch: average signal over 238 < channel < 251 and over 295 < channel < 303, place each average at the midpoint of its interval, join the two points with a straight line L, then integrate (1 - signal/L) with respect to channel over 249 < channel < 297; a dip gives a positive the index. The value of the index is 1.6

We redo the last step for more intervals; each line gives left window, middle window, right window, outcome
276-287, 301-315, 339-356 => -0.8 ch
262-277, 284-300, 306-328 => 0.5 ch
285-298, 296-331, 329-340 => -1.7 ch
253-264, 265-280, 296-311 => 0.1 ch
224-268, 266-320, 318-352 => -0.7 ch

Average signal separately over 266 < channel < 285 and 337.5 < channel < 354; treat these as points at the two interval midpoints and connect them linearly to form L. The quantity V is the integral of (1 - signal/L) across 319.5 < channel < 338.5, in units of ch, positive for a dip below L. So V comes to -0.2 ch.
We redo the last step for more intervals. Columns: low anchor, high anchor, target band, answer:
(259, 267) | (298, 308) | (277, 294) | 0.9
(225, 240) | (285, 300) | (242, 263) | -0.3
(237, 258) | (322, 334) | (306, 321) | -0.4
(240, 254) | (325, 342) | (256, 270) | 0.1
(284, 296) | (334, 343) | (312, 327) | -0.8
